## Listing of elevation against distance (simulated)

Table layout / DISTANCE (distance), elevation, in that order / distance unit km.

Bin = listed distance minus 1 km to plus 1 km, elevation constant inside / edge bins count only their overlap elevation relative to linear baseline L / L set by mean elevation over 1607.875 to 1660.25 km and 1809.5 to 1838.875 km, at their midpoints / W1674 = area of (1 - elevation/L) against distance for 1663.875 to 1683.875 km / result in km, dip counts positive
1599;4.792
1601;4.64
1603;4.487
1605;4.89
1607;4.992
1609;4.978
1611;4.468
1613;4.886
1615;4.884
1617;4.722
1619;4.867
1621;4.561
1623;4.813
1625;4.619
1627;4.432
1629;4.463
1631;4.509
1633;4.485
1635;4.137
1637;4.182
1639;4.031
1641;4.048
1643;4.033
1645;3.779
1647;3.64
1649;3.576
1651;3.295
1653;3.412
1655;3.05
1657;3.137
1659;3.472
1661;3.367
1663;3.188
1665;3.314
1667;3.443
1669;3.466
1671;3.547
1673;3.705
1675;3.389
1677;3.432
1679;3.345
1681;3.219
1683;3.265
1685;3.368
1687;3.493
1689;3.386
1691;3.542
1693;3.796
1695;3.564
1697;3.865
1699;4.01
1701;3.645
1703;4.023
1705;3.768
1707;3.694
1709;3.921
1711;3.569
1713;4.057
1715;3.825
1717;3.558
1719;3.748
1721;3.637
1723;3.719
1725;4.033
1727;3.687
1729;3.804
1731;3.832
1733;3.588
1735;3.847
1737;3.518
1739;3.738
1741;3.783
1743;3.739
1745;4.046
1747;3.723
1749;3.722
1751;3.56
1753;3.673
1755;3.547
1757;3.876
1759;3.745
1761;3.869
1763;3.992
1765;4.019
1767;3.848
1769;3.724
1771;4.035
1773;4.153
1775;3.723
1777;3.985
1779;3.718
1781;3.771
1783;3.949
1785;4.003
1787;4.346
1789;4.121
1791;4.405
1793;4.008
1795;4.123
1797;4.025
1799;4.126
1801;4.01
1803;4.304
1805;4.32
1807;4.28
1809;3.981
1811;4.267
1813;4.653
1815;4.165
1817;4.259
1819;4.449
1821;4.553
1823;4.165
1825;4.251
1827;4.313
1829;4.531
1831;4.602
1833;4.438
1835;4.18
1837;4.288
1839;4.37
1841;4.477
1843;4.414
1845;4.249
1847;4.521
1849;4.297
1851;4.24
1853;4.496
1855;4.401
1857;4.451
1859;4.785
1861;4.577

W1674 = 3.8 km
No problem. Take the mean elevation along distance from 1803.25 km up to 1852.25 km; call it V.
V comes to 4.34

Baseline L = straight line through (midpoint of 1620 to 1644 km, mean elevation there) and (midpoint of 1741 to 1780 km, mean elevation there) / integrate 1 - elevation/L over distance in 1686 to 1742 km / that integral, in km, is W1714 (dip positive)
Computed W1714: 3.9 km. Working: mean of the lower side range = 4.36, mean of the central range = 3.74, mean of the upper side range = 3.83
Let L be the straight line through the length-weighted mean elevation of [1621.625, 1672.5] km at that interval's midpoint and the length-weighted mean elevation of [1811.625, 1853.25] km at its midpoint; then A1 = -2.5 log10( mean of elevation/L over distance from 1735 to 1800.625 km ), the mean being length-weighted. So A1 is 0.08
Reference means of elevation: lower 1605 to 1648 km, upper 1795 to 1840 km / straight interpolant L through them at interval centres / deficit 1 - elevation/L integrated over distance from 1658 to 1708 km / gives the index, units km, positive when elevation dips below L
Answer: 10.0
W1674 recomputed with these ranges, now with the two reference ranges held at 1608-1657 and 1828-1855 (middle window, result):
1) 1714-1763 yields 6.4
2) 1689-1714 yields 3.0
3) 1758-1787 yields 2.8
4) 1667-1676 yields 1.6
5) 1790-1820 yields 0.9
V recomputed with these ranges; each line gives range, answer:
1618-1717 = 3.77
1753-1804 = 3.97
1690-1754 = 3.76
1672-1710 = 3.6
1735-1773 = 3.8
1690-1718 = 3.77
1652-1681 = 3.37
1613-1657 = 4.16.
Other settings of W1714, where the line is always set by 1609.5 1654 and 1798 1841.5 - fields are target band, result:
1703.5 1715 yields 1.28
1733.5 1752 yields 2.41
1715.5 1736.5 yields 2.70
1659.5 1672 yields 2.60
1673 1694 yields 4.16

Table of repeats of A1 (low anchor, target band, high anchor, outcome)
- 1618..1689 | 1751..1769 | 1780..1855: 0.08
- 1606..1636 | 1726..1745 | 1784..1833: 0.18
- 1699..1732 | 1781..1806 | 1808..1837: 0.02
